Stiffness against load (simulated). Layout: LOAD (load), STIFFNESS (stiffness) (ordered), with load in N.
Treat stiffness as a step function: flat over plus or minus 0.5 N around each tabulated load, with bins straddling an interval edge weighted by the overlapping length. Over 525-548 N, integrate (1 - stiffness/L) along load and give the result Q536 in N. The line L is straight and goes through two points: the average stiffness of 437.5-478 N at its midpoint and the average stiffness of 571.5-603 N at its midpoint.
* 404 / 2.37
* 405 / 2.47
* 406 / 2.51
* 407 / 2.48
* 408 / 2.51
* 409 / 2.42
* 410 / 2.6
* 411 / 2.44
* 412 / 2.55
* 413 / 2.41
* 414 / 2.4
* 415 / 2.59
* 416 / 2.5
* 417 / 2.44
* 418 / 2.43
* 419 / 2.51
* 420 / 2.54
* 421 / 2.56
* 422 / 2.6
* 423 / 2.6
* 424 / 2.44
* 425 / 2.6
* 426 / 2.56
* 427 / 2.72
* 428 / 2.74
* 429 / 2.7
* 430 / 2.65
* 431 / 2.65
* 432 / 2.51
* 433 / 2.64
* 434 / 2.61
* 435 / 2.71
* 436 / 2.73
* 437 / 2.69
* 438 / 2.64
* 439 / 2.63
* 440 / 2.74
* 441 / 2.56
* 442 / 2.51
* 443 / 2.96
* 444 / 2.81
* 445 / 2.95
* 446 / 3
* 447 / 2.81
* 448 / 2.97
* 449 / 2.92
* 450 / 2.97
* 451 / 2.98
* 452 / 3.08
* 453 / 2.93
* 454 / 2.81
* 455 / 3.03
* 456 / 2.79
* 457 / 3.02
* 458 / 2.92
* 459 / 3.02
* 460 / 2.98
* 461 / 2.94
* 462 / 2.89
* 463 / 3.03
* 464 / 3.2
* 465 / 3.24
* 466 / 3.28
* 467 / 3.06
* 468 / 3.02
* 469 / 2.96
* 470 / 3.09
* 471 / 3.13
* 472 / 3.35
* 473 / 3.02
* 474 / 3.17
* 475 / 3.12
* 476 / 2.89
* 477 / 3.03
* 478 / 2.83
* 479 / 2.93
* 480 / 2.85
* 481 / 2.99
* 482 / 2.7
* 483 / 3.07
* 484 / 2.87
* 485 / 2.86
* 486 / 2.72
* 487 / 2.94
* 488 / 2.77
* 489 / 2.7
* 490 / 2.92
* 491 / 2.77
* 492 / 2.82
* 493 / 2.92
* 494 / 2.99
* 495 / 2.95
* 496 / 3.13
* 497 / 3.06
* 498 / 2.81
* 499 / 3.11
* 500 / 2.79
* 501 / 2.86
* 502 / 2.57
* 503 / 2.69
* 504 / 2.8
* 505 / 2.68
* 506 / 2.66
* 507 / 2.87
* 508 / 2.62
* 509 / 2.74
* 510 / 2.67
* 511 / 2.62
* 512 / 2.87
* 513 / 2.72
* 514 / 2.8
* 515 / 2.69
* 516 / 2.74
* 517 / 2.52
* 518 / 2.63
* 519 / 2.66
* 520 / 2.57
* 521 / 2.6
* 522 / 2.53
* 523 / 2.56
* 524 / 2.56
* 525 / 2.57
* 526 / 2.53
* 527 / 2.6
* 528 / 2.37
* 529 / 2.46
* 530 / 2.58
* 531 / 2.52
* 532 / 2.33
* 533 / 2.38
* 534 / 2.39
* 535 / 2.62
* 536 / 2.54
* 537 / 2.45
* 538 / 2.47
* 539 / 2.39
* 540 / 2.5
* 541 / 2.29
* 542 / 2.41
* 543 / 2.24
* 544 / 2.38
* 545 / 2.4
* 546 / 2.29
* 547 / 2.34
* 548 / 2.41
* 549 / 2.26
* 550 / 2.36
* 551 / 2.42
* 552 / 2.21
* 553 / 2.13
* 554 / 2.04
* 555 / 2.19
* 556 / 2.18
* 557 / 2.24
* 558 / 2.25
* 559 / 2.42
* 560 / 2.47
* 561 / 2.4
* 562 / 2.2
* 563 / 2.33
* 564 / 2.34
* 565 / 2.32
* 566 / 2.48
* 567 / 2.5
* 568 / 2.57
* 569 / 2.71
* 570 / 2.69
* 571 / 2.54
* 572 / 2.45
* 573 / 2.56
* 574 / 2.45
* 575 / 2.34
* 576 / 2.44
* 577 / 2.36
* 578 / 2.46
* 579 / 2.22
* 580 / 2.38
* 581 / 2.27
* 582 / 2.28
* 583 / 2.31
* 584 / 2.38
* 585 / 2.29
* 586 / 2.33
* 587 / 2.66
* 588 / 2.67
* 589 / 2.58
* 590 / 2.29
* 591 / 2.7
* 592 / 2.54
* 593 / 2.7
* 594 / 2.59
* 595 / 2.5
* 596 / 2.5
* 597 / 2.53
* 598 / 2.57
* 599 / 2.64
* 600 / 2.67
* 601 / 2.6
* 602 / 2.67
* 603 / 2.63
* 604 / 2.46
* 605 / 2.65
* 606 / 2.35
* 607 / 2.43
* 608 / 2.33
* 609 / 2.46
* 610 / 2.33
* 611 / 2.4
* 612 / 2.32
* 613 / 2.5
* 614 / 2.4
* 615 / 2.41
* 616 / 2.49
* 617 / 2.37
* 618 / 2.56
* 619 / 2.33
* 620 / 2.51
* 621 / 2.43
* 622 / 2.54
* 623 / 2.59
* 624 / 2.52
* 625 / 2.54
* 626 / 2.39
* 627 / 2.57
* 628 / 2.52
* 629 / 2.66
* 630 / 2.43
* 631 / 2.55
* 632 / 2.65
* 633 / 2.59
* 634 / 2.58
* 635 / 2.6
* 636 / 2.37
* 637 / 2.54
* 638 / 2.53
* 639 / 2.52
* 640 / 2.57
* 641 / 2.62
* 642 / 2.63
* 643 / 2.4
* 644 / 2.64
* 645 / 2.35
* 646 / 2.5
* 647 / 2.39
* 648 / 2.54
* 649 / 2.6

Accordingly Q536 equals 2.0 N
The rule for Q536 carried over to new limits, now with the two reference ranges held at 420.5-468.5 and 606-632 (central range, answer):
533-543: 0.7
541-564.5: 2.7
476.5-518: -1.6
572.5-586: 1.0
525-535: 0.6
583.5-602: -0.2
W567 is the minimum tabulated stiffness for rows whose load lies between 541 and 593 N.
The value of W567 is 2.04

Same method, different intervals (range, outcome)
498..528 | 2.37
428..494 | 2.51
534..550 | 2.24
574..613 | 2.22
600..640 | 2.32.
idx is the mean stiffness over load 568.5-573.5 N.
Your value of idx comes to 2.59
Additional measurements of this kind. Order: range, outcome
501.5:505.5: 2.69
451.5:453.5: 3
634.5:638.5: 2.51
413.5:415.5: 2.5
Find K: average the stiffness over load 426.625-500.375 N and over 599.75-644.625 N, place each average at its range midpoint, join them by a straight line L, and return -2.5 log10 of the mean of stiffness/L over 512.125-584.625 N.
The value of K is 0.11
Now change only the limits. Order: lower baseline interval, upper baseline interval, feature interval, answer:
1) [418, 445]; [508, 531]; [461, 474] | -0.18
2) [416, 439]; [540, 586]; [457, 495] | -0.18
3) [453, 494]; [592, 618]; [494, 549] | 0.08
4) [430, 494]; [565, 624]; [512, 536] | 0.06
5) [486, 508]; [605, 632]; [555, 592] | 0.08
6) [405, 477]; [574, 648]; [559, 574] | 0.04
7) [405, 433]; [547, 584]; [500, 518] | -0.12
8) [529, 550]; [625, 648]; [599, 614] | 0.00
